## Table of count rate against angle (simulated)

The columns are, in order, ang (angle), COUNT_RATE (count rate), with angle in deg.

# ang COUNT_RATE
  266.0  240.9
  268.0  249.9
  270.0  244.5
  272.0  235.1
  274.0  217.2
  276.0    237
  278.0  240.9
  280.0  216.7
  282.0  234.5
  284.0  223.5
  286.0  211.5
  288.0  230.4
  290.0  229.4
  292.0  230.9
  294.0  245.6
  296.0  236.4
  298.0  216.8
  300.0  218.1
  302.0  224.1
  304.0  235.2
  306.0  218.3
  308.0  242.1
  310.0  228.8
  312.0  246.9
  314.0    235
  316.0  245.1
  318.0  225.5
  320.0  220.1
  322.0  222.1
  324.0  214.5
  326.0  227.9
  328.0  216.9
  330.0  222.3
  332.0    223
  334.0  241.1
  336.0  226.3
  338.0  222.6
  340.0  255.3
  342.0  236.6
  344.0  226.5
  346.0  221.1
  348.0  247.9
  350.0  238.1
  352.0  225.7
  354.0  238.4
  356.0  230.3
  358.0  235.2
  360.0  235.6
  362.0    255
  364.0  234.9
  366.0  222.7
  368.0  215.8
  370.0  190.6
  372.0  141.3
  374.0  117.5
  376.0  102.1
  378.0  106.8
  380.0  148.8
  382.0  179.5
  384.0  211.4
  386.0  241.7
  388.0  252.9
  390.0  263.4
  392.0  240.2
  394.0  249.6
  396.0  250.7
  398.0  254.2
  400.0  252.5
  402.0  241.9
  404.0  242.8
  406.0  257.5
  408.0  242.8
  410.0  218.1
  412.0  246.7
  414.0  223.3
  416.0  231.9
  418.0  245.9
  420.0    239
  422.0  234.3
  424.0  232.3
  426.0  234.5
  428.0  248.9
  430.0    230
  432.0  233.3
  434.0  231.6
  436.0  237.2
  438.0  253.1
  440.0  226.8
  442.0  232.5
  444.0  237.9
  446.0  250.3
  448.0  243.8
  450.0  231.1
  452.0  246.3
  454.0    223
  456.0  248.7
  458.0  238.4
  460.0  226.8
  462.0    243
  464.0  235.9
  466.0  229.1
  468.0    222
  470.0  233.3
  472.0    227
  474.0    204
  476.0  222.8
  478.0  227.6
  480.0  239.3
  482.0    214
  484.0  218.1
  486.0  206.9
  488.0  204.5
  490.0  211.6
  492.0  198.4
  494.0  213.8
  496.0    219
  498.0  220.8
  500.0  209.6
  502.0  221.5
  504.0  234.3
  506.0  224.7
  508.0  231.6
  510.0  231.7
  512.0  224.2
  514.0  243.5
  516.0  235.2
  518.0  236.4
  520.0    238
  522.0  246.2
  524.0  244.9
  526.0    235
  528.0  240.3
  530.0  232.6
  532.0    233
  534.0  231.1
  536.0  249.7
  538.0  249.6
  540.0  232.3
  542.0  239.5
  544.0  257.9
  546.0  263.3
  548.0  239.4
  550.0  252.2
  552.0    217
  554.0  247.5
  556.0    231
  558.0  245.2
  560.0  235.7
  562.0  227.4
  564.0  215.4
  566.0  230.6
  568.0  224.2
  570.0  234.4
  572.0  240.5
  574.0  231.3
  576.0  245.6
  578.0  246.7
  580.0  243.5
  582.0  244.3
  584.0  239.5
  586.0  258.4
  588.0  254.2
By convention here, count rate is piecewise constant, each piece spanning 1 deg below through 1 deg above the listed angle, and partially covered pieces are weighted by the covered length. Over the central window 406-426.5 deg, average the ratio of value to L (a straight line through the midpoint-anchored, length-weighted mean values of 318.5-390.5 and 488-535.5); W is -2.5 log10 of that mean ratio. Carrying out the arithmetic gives -0.08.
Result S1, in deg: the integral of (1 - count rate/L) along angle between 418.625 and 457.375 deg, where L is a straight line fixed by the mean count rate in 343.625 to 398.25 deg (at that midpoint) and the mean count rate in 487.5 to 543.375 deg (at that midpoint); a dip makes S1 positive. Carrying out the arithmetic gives -3.0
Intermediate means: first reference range 213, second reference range 230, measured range 238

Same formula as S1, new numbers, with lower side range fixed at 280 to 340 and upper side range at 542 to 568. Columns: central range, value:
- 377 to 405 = 0.9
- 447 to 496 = 2.0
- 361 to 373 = 1.1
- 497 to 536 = 0.6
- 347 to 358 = -0.3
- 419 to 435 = -0.2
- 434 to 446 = -0.2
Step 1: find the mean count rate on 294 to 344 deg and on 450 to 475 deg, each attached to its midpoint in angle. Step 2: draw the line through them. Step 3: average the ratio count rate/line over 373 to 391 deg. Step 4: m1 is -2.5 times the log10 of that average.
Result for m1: 0.27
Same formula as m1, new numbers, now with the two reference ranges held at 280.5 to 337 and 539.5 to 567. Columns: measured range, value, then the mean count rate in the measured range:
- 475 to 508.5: 0.08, 219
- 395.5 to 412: -0.06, 245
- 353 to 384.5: 0.20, 191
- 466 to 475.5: 0.06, 222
